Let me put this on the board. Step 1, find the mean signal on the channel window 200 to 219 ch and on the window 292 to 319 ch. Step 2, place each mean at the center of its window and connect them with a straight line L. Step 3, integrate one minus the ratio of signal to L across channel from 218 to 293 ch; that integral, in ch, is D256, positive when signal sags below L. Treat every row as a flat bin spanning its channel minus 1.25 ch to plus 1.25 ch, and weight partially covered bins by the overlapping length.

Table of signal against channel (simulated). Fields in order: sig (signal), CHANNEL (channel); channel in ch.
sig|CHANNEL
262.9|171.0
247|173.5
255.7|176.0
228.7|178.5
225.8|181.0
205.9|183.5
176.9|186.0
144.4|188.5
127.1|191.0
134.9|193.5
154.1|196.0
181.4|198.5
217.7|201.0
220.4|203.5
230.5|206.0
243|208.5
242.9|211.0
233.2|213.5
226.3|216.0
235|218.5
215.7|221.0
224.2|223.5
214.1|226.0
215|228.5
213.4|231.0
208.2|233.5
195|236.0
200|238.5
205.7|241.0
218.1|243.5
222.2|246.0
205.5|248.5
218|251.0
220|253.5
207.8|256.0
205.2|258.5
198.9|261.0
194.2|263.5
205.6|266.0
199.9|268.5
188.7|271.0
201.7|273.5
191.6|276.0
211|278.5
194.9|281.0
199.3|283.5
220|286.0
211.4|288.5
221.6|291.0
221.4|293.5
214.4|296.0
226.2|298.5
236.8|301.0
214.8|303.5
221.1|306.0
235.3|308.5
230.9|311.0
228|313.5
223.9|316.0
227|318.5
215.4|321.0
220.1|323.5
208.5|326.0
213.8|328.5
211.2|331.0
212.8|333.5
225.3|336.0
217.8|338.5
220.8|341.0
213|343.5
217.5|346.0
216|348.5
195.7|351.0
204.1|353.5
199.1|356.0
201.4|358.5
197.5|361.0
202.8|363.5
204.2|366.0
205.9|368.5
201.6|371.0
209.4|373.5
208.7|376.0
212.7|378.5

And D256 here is 6.5 ch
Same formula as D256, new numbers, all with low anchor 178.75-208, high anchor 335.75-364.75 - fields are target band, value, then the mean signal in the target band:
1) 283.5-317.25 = -3.50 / 223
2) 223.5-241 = -1.51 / 209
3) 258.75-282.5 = -0.16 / 199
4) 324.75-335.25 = -0.32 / 212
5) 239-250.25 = -1.07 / 212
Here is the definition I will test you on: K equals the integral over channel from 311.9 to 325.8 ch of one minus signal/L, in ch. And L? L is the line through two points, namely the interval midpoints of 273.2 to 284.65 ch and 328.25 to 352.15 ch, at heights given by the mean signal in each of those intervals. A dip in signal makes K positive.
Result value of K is -0.8 ch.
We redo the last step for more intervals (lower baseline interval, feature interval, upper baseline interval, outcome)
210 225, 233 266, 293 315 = 2.9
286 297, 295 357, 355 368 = -2.5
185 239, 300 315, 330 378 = -1.5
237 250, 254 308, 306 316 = 2.8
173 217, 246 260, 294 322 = 0.2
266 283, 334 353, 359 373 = -1.2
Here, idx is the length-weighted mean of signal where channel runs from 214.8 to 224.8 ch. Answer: 225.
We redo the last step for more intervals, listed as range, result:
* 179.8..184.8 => 215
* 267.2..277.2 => 196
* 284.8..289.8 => 216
